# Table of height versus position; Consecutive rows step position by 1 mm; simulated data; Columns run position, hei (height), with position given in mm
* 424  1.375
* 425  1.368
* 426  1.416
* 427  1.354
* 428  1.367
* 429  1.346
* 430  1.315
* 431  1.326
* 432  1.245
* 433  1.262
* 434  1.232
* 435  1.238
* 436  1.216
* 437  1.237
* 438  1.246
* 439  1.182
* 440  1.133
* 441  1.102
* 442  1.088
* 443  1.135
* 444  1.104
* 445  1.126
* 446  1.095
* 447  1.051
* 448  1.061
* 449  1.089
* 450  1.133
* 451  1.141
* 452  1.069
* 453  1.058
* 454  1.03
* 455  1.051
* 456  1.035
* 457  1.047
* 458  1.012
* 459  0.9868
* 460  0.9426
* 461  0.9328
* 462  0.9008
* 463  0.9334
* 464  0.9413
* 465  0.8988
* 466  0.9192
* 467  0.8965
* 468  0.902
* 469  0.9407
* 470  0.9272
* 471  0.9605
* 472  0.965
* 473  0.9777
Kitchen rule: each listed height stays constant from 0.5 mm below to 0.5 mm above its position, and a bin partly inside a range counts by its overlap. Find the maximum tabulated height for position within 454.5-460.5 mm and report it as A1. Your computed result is 1.051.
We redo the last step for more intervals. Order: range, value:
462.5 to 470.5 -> 0.9413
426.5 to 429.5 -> 1.367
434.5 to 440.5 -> 1.246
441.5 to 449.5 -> 1.135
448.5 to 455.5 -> 1.141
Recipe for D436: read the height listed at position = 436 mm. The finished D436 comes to 1.216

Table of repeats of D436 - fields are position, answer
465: 0.8988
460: 0.9426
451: 1.141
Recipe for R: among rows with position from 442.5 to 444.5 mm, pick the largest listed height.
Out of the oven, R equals 1.135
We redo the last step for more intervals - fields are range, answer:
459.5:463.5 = 0.9426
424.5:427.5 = 1.416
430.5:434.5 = 1.326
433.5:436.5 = 1.238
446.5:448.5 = 1.061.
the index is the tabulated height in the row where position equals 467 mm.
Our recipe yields 0.8965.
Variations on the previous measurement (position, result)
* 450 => 1.133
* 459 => 0.9868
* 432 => 1.245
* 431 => 1.326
